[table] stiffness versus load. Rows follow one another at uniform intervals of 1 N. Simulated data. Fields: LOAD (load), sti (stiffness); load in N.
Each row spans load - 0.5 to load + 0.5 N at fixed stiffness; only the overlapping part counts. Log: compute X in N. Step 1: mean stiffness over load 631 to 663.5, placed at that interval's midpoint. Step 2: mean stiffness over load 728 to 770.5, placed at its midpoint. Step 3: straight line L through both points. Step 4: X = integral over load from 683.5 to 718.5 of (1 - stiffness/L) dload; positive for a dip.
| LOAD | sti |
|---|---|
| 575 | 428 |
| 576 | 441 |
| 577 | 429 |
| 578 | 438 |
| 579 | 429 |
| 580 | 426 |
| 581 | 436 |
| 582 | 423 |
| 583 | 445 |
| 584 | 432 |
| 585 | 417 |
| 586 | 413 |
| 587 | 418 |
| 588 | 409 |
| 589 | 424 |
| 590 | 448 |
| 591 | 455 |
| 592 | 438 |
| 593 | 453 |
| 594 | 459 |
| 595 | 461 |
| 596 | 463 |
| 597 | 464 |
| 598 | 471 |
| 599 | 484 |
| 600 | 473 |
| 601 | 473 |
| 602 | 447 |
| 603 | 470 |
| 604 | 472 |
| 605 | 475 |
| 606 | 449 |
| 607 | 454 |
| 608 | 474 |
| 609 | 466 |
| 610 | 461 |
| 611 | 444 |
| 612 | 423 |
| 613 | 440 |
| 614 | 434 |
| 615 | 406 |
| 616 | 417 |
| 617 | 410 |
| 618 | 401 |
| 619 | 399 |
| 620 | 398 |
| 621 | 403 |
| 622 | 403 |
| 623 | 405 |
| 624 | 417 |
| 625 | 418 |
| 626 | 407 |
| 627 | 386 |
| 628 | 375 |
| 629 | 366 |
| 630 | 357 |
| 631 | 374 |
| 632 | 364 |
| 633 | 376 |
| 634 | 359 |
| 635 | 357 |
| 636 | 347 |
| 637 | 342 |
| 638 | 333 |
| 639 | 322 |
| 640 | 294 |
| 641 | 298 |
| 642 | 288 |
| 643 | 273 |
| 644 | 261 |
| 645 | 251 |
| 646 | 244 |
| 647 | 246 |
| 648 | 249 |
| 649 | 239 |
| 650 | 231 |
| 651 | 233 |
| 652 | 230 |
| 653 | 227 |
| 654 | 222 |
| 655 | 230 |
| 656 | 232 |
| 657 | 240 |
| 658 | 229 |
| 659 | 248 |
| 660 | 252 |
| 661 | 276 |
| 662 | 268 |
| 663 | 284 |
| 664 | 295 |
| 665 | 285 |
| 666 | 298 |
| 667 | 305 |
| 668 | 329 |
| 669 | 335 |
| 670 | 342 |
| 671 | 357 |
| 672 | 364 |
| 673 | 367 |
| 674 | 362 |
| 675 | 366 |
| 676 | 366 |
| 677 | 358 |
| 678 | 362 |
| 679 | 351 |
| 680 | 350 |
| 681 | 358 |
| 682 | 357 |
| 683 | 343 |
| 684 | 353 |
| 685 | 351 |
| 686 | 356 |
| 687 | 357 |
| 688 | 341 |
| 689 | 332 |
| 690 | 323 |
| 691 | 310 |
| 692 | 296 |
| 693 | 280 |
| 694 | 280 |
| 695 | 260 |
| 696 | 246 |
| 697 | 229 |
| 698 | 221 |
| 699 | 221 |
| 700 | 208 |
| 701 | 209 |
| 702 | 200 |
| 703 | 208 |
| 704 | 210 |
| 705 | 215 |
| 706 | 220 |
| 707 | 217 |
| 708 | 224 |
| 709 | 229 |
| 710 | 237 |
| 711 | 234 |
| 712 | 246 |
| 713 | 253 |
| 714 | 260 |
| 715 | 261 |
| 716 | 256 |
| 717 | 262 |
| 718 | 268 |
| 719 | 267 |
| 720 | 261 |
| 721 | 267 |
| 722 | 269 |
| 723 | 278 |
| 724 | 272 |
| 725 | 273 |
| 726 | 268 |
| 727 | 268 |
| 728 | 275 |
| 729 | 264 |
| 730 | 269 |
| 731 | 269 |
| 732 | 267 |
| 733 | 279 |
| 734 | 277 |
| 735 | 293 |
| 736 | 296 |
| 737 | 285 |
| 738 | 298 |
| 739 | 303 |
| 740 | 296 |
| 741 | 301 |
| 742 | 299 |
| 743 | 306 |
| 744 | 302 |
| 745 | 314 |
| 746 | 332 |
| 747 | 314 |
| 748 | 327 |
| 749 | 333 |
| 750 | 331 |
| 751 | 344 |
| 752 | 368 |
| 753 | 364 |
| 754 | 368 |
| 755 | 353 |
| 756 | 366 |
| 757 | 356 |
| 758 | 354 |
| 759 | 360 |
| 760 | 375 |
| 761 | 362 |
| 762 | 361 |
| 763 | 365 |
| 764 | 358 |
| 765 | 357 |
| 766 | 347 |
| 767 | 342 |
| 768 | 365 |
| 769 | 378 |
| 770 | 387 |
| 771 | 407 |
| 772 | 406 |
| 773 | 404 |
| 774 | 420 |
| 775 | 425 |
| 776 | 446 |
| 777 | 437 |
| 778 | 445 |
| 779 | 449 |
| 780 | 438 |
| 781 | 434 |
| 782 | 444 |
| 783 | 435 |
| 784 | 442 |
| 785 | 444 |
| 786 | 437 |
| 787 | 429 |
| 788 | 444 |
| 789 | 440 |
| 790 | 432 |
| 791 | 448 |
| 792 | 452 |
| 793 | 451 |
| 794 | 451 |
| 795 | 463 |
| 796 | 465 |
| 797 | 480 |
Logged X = 4.8 N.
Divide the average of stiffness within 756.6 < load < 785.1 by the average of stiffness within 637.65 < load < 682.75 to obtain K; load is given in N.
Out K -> 1.35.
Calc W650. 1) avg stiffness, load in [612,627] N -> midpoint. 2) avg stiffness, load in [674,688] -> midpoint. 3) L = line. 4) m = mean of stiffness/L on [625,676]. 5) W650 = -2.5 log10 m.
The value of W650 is 0.251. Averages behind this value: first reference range 411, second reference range 356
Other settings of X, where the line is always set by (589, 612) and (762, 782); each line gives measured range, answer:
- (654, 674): 6.7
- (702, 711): 4.3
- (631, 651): 6.6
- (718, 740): 7.4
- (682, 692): 2.1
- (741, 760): 3.2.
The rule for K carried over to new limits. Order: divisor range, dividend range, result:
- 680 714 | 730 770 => 1.22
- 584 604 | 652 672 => 0.62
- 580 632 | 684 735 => 0.61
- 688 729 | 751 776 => 1.47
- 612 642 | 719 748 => 0.75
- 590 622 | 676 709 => 0.64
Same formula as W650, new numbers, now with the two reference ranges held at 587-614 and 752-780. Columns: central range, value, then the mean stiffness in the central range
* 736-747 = 0.28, 304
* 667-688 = 0.19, 353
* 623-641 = 0.21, 364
